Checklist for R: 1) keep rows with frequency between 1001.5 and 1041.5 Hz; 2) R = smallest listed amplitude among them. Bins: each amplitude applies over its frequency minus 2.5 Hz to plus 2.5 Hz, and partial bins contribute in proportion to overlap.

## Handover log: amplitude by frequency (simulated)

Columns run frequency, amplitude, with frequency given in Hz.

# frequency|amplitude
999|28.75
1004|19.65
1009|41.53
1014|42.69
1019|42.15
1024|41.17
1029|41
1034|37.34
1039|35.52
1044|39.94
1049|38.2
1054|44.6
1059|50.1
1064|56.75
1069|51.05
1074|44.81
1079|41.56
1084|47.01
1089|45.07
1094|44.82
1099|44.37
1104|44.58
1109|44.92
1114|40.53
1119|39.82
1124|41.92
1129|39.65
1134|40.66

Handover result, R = 19.65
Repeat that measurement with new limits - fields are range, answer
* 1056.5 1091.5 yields 41.56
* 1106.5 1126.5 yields 39.82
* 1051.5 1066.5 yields 44.6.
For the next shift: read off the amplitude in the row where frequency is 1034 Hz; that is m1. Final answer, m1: 37.34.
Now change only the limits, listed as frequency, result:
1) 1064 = 56.75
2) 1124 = 41.92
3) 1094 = 44.82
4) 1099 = 44.37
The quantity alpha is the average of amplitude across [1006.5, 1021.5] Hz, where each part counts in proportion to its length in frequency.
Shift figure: 42.1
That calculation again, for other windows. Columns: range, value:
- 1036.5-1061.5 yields 41.7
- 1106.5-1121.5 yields 41.8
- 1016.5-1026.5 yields 41.7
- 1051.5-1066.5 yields 50.5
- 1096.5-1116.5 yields 43.6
